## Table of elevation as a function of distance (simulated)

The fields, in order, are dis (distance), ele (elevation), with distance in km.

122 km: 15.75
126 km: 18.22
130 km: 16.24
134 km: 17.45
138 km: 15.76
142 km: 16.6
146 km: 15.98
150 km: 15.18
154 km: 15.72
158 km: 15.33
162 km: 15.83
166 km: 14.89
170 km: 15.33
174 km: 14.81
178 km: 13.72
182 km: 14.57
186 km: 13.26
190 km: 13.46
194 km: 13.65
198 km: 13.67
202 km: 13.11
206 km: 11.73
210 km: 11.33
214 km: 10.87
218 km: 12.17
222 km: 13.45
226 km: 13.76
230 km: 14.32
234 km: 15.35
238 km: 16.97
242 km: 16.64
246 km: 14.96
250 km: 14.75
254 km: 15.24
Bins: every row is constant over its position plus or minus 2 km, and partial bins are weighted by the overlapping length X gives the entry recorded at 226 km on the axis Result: 13.76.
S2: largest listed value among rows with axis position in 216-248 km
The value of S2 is 16.97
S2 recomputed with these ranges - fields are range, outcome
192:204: 13.67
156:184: 15.83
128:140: 17.45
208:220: 12.17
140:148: 16.6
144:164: 15.98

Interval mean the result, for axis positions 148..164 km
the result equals 15.5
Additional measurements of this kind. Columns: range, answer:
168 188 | 14.3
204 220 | 11.5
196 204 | 13.4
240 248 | 15.8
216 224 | 12.8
